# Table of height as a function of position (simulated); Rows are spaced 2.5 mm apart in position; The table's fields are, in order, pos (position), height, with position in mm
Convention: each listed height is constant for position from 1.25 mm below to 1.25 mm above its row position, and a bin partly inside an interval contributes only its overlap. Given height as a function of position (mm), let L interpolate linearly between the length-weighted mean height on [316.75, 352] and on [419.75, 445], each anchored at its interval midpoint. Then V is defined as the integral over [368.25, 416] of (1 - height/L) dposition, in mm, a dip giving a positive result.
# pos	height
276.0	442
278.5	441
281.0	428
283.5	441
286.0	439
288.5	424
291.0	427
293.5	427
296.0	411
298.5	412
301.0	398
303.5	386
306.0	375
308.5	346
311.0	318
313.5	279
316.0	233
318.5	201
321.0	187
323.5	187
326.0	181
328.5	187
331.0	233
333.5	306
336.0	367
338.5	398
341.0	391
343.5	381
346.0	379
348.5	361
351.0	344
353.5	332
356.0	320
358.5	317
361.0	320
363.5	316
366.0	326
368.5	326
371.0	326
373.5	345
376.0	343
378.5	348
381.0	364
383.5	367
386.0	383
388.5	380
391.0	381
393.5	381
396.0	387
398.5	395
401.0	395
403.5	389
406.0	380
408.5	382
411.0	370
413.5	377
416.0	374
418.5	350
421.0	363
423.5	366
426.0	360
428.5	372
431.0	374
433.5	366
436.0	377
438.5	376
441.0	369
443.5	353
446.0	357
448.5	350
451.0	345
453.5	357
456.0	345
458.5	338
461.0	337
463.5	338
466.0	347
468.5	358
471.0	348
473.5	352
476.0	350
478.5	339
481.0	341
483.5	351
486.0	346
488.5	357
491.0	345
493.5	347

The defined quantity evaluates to -4.81 mm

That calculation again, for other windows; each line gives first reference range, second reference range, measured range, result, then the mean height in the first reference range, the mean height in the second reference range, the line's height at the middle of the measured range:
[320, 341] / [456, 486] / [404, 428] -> -4.3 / 265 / 345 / 314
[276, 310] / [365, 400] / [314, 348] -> 9.4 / 412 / 361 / 391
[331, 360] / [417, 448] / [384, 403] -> -1.5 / 349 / 365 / 358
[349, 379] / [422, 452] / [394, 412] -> -1.9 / 331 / 364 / 348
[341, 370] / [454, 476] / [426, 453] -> -1.5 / 341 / 346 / 345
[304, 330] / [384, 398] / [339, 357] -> -3.2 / 253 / 382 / 307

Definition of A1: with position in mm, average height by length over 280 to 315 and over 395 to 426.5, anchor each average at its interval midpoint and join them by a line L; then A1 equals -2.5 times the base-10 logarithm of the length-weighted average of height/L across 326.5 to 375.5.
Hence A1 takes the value 0.17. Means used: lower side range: 392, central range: 328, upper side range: 376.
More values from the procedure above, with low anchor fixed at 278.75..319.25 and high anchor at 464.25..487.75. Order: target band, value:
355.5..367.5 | 0.15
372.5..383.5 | 0.03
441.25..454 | 0.00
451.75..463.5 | 0.02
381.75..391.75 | -0.04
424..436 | -0.04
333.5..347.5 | -0.02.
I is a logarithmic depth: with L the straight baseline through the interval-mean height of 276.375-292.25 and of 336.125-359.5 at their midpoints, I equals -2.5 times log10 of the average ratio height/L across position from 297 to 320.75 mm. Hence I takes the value 0.25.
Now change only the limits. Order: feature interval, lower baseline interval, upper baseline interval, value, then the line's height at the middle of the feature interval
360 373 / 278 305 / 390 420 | 0.21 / 394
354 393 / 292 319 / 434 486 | 0.02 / 350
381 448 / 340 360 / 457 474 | -0.08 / 348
